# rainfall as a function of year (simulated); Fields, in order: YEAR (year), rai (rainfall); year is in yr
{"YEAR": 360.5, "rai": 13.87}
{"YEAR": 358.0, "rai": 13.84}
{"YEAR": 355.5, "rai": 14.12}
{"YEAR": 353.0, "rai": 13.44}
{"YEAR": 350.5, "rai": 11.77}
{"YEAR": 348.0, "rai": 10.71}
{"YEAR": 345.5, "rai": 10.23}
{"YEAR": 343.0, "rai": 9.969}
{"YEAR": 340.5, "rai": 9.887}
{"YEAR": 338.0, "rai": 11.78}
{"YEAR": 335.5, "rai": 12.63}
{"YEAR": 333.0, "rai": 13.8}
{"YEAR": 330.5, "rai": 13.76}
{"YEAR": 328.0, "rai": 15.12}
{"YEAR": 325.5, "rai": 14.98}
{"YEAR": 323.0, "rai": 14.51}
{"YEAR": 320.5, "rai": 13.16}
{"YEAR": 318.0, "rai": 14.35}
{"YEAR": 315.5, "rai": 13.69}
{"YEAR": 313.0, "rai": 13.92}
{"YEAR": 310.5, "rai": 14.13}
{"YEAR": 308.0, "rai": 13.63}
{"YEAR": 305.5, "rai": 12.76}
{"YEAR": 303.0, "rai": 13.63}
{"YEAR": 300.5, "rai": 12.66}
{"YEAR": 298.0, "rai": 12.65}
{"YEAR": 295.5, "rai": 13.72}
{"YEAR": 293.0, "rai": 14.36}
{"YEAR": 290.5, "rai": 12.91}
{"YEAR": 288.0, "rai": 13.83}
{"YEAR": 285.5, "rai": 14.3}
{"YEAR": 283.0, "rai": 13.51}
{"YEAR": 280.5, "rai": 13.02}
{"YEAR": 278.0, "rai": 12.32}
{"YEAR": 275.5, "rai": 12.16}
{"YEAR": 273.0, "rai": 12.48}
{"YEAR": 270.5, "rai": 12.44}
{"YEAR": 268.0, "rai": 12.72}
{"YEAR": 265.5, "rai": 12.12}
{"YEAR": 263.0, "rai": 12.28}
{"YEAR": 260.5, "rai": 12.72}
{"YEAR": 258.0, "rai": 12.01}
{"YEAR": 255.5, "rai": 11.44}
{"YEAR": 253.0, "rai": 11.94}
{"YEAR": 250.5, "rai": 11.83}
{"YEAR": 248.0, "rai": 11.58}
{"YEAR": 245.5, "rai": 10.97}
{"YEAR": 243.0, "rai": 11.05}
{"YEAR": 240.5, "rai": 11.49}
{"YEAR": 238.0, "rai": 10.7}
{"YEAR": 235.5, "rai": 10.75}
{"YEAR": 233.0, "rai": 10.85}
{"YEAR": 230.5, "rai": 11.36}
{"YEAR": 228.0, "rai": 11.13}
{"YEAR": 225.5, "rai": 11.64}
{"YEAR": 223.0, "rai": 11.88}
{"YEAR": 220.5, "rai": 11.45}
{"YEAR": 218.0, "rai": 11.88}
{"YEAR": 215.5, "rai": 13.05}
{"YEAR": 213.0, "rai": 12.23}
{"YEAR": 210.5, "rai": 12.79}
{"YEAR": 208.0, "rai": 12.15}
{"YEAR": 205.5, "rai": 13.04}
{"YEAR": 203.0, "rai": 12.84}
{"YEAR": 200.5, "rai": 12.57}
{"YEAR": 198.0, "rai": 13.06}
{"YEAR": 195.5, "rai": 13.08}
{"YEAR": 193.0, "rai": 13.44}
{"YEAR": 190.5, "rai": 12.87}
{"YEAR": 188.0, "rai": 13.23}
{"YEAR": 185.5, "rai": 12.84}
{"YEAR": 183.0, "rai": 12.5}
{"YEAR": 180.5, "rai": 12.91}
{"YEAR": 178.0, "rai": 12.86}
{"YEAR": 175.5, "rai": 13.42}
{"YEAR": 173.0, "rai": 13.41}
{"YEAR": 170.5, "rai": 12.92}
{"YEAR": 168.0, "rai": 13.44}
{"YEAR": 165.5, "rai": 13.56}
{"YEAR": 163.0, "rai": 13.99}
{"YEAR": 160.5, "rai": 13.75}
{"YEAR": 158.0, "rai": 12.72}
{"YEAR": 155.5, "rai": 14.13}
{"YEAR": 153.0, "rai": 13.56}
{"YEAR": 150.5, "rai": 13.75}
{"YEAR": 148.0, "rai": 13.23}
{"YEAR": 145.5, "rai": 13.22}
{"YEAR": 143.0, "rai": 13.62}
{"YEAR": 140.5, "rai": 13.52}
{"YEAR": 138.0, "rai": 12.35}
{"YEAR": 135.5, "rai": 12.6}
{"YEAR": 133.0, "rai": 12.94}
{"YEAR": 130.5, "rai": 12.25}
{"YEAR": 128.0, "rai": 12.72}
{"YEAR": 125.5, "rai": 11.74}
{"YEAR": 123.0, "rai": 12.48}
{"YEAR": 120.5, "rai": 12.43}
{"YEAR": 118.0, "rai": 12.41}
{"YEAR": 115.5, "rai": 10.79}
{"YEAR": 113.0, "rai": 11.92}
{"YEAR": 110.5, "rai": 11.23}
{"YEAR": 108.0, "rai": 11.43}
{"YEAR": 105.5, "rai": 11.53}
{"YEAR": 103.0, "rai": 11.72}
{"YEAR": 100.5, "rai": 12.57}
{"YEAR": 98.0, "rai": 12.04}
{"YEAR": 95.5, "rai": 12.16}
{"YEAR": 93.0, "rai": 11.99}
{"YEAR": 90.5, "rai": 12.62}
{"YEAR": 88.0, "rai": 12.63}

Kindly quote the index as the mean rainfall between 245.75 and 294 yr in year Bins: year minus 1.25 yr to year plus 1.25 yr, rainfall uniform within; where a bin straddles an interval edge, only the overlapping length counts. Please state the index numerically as 12.6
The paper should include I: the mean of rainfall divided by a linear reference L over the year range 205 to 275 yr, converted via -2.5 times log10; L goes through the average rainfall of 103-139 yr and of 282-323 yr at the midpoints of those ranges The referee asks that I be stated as 0.11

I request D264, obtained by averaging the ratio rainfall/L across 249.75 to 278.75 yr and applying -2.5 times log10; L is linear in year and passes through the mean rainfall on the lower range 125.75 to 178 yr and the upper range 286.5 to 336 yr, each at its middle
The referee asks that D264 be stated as 0.12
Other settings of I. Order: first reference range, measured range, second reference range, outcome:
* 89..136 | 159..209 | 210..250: -0.118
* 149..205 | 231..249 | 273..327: 0.206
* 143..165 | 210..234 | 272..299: 0.136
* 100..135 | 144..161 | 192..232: -0.114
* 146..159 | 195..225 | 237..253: -0.028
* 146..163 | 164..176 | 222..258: -0.017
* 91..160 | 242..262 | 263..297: 0.109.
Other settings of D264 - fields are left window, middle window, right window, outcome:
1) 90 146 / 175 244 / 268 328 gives 0.05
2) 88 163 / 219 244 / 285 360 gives 0.15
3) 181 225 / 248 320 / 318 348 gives -0.02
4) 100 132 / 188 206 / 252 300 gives -0.05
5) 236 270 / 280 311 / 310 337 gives -0.03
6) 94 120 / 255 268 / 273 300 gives 0.07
